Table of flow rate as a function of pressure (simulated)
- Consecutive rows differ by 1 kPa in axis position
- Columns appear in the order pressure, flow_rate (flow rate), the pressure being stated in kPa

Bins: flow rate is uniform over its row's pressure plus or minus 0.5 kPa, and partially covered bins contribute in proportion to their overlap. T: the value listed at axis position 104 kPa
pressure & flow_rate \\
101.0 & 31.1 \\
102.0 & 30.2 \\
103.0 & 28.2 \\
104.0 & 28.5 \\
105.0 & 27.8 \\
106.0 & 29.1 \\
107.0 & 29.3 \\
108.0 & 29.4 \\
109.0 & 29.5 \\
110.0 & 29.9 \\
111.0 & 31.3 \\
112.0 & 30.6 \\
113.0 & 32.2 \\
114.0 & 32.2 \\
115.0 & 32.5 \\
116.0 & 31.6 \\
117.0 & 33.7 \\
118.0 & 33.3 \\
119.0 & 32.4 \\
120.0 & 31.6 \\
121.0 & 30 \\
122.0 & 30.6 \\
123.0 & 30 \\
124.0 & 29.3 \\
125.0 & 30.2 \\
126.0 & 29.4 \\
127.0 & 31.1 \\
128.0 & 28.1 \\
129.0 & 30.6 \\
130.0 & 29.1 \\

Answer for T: 28.5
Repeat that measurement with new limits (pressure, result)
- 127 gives 31.1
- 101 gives 31.1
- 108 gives 29.4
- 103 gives 28.2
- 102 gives 30.2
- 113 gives 32.2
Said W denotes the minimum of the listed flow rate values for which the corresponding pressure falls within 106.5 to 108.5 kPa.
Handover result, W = 29.3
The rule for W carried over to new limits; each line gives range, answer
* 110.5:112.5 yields 30.6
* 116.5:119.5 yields 32.4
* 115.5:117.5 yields 31.6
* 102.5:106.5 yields 27.8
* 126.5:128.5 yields 28.1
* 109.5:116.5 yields 29.9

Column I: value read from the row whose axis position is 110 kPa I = 29.9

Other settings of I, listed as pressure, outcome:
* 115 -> 32.5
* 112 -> 30.6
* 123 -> 30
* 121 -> 30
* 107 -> 29.3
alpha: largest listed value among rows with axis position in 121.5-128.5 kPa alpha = 31.1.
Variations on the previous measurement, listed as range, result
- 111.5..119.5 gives 33.7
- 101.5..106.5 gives 30.2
